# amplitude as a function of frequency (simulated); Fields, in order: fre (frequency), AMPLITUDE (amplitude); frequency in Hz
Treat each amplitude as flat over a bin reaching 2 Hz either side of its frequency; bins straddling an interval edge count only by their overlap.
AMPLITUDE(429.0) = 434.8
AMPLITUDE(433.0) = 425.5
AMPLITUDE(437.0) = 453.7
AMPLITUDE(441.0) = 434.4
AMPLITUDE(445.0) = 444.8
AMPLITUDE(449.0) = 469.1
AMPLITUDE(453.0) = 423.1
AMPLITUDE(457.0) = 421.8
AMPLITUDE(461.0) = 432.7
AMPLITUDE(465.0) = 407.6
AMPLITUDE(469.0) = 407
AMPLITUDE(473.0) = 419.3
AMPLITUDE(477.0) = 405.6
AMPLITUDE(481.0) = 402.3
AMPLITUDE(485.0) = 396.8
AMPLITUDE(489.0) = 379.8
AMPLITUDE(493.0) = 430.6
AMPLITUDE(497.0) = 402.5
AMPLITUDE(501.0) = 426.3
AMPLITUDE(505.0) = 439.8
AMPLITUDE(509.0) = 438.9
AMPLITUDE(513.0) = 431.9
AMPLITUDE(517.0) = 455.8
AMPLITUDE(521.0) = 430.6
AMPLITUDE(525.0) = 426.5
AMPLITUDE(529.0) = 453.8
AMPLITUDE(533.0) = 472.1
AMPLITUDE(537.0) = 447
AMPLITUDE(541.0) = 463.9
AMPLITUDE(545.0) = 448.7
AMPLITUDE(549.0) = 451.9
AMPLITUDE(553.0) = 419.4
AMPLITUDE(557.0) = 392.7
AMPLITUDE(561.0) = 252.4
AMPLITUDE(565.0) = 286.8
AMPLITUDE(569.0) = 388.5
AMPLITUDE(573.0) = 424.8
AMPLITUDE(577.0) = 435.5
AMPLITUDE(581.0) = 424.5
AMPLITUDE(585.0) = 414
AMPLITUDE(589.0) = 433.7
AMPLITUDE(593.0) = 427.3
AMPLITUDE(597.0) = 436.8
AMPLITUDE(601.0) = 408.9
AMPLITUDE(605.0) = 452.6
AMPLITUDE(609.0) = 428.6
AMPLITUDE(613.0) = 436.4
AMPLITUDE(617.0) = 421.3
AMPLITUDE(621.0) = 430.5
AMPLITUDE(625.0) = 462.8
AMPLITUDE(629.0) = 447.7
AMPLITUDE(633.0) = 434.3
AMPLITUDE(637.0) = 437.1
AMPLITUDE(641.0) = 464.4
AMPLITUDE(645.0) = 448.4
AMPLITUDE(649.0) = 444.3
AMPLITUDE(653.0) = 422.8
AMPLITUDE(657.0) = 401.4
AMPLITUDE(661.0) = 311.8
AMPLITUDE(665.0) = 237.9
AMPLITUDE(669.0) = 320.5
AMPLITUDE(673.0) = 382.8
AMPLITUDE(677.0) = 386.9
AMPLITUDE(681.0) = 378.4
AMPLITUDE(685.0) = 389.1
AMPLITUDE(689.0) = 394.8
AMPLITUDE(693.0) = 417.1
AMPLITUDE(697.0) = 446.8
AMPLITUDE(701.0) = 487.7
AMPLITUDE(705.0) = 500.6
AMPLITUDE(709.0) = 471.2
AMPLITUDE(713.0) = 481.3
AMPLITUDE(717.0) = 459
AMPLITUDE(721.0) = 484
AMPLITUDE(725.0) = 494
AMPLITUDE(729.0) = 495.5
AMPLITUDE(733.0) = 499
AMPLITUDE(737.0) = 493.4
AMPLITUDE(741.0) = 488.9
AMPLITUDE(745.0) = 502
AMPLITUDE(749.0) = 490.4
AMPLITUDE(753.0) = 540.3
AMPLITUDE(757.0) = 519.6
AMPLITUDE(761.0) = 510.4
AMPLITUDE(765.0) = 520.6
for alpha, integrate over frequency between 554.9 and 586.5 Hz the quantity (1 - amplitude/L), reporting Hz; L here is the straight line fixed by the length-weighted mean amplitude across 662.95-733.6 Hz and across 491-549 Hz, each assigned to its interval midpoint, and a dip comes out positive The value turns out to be 4.4 Hz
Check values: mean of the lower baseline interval 441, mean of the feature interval 377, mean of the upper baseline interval 428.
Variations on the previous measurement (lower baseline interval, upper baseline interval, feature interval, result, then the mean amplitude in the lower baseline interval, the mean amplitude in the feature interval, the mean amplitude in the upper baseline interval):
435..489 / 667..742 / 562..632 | 2.6 Hz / 423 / 419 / 445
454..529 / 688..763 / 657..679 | 6.3 Hz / 421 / 335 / 484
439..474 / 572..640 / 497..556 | -1.4 Hz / 429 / 441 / 433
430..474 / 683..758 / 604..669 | 6.7 Hz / 431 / 414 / 476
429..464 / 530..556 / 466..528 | 3.2 Hz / 437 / 420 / 448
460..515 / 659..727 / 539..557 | -1.1 Hz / 415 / 440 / 414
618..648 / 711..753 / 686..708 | 1.3 Hz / 446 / 448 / 491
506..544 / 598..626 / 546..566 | 3.3 Hz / 447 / 369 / 434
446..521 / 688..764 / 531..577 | 3.6 Hz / 422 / 406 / 485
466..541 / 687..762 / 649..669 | 4.9 Hz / 427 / 351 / 483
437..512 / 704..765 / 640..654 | 0.8 Hz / 422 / 445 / 496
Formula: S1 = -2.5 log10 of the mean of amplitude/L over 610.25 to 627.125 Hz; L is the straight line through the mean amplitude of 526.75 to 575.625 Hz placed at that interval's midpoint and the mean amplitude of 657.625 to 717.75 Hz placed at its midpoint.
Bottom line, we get -0.081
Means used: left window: 409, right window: 403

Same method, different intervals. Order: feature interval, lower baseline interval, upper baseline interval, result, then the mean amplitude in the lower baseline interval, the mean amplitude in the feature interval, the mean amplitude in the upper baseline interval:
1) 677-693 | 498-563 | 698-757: 0.22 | 428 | 391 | 492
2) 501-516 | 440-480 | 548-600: -0.06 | 426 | 437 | 398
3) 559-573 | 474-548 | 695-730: 0.34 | 431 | 326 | 480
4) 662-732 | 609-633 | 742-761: 0.14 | 438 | 425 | 512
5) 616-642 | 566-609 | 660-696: -0.13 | 422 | 443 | 361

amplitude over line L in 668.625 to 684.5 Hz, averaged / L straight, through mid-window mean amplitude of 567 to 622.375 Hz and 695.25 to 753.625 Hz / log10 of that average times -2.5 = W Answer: 0.24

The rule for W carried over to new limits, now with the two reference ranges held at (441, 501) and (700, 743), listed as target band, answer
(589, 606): 0.055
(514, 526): -0.016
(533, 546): -0.047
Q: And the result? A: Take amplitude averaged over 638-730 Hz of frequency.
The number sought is 422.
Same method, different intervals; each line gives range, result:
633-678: 389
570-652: 435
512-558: 442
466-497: 406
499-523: 437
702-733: 485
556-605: 396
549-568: 352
